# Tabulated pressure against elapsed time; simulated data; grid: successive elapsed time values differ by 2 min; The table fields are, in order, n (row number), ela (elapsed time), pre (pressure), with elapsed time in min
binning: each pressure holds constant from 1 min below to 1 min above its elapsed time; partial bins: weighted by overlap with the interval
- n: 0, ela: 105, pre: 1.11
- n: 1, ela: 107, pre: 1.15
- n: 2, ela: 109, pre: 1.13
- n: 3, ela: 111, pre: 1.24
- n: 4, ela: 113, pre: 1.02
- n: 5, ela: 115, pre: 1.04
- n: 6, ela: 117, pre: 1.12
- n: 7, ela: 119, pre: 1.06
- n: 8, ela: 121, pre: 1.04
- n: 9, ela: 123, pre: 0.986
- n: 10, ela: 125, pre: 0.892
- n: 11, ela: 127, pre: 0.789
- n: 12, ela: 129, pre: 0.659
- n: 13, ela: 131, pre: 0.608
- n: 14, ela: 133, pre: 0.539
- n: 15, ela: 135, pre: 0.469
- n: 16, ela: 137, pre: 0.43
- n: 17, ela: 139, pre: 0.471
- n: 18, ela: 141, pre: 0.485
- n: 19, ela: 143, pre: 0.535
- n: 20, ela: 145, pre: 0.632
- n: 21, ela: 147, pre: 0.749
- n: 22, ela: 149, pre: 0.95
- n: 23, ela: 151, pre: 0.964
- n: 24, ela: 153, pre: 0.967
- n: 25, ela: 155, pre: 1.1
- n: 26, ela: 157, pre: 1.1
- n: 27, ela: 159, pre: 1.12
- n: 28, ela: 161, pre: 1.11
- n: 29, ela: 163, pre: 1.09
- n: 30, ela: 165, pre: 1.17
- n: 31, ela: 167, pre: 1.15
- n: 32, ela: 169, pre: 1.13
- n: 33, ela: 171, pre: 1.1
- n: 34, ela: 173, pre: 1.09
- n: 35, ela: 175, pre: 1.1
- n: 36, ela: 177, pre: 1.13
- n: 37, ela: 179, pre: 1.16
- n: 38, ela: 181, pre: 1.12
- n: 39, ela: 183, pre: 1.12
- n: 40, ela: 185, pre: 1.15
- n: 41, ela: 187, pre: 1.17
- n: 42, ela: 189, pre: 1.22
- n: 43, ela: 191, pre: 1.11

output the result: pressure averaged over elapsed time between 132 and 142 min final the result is 0.479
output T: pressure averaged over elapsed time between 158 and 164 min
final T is 1.11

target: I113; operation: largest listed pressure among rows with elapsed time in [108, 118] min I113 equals 1.24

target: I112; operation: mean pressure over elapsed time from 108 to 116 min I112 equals 1.11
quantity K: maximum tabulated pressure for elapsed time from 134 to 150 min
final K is 0.95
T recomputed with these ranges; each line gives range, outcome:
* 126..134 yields 0.649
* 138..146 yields 0.531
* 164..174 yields 1.13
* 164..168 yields 1.16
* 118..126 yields 0.994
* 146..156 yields 0.946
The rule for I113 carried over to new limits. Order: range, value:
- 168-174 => 1.13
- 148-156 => 1.1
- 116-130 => 1.12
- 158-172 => 1.17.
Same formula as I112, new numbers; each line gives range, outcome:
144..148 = 0.691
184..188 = 1.16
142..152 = 0.766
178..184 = 1.13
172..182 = 1.12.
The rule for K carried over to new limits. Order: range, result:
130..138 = 0.608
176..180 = 1.16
